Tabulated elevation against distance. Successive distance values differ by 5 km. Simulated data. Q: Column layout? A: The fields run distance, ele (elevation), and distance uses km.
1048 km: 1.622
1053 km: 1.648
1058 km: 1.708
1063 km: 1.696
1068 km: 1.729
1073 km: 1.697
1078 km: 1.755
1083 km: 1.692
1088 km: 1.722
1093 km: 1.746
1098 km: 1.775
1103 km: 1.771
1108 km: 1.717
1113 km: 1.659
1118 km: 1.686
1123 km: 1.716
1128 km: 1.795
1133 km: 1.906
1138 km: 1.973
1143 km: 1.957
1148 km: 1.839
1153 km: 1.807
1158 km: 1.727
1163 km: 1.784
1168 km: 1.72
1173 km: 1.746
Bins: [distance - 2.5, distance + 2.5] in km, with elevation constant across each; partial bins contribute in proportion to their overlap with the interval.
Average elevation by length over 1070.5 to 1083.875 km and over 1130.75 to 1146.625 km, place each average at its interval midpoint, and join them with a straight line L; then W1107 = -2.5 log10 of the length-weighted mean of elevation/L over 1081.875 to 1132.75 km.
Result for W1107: 0.05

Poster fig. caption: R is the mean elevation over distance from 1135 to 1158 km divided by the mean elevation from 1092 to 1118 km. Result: 1.09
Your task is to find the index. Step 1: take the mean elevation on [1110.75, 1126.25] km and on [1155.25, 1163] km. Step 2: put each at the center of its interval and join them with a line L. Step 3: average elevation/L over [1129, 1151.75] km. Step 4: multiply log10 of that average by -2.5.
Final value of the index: -0.11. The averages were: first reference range 1.69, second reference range 1.75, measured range 1.9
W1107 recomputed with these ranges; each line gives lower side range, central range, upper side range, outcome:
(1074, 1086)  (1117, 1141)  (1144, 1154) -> -0.010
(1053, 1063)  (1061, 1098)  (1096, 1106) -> 0.004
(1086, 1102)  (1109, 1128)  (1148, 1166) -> 0.037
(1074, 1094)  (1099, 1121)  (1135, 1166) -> 0.037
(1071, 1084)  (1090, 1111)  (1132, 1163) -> 0.009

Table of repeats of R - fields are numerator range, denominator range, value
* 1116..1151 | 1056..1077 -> 1.08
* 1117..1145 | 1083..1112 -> 1.06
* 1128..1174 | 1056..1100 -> 1.06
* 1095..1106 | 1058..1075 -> 1.04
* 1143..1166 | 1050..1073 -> 1.07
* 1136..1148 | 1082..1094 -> 1.13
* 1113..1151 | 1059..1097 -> 1.06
